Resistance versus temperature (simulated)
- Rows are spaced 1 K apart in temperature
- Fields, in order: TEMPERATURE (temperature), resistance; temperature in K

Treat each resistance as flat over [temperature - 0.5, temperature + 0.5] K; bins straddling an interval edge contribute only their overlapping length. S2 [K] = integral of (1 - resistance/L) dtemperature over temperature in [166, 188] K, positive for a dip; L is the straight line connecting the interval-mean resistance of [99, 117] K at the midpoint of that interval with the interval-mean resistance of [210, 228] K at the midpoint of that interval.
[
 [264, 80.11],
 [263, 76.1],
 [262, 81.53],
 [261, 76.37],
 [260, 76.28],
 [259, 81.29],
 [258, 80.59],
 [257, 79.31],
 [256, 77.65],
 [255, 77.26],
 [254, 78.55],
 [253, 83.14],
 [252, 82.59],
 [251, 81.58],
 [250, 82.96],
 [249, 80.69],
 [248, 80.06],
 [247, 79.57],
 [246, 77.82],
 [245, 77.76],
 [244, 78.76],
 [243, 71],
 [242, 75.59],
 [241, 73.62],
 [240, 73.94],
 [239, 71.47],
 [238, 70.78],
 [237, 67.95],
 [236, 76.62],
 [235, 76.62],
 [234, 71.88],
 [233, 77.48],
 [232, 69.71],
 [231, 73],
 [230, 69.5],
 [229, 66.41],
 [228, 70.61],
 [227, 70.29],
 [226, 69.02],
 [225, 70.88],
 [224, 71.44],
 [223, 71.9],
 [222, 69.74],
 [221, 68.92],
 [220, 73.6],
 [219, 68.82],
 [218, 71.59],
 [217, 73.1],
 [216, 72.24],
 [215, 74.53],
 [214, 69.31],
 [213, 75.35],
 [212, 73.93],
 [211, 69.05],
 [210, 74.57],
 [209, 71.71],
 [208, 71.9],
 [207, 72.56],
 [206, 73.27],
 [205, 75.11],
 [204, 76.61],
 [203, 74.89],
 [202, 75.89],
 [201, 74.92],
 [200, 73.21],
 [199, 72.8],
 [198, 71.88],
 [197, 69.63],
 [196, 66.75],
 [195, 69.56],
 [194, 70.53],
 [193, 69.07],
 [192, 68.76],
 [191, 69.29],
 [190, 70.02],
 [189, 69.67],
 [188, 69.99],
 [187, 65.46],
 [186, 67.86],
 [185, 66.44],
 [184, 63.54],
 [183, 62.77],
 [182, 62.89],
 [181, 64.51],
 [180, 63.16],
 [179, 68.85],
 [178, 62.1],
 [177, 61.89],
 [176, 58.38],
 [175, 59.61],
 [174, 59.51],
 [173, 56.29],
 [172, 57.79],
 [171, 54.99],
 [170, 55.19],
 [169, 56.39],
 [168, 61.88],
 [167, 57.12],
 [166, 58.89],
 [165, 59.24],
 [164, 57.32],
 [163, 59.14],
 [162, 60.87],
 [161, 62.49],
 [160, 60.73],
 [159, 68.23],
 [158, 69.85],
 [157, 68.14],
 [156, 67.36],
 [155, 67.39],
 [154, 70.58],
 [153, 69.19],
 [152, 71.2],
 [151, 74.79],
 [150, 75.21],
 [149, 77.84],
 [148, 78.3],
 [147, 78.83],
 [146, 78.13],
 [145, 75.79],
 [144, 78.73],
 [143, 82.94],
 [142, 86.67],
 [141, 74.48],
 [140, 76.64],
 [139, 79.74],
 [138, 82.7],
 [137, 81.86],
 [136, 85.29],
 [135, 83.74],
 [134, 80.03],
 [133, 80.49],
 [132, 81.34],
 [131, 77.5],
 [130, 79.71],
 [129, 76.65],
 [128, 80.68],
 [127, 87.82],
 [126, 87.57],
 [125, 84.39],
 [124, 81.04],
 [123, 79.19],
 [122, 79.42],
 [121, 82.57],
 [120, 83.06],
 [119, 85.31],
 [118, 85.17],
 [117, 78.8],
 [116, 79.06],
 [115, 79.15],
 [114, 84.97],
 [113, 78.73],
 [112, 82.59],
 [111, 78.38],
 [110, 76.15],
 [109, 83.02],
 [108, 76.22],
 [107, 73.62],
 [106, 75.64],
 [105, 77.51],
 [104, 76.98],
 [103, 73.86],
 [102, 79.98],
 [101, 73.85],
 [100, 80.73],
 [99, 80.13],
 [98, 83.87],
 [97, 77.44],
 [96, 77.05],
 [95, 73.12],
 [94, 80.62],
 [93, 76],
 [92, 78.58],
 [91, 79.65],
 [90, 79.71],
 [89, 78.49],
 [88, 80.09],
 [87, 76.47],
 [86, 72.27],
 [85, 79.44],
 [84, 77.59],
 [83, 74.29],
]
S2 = 3.8 K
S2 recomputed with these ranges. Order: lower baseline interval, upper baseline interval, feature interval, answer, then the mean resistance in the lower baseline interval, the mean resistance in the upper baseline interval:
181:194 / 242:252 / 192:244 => 0.7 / 67.2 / 78.9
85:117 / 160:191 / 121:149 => -3.9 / 78.2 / 61.9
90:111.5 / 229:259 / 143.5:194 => 7.4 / 77.8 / 76.4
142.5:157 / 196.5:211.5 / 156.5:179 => 4.1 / 74.5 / 73.2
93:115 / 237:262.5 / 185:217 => 2.6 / 78.3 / 77.8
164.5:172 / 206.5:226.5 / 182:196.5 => -0.9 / 57.7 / 71.7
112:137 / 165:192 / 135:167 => 0.2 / 81.8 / 62.5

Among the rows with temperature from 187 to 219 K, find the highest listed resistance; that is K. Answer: 76.61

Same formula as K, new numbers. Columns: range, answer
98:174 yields 87.82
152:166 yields 71.2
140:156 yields 86.67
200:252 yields 82.96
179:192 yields 70.02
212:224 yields 75.35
